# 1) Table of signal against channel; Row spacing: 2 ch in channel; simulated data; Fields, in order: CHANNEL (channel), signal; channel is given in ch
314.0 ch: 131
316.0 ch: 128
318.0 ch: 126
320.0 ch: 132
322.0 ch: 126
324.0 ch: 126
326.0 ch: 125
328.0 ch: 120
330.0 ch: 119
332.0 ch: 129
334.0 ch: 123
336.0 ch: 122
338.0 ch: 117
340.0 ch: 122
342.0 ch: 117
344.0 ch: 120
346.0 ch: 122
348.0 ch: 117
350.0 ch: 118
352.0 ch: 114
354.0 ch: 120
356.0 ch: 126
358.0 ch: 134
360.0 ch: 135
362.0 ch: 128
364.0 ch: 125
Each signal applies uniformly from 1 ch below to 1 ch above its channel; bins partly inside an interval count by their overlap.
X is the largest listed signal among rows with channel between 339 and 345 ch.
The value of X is 122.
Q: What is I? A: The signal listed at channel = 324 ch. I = 126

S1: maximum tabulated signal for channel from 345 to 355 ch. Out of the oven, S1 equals 122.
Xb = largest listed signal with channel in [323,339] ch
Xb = 129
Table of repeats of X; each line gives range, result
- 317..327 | 132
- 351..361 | 135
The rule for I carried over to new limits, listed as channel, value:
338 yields 117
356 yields 126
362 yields 128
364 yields 125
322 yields 126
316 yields 128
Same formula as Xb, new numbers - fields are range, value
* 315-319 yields 128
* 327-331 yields 120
